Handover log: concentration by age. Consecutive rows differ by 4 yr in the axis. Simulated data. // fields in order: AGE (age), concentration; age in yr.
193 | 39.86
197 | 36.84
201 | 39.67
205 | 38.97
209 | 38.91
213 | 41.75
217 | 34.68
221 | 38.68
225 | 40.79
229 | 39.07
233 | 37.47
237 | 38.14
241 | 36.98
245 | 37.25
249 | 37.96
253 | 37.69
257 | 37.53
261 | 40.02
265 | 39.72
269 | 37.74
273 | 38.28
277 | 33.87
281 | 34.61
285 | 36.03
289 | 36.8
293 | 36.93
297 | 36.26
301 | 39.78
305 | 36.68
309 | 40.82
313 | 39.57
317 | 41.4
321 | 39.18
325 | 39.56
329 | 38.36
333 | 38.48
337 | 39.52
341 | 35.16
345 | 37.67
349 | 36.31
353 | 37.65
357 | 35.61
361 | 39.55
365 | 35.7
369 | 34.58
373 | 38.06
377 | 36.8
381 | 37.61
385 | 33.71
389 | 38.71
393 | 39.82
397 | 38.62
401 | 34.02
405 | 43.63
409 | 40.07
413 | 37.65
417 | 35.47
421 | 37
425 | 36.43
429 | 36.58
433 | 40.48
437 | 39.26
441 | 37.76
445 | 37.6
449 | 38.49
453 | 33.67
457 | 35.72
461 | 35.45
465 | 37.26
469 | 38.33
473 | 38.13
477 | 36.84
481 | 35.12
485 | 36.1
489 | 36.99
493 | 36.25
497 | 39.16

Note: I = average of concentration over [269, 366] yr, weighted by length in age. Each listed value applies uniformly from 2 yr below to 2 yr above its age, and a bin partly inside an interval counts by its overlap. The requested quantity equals 37.7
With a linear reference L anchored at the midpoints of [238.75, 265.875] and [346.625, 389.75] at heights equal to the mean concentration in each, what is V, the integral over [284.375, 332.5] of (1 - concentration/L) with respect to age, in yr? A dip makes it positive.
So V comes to -1.4 yr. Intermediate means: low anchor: 38.1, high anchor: 36.7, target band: 38.5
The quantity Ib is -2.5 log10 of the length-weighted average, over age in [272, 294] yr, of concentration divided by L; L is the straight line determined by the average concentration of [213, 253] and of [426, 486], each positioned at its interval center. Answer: 0.06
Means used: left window 38.1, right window 37.1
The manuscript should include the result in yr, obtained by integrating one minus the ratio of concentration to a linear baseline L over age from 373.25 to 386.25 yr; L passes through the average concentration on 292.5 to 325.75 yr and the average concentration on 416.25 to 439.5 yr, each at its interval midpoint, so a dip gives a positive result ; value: 0.6 yr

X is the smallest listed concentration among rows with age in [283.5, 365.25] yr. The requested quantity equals 35.16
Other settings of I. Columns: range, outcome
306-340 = 39.4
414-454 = 37.4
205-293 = 37.8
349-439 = 37.6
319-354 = 38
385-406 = 38.2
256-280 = 37.7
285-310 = 37.6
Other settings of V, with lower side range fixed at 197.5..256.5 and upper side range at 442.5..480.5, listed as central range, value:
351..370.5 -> 0.41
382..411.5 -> -0.89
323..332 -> -0.29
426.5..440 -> -0.60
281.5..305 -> 0.59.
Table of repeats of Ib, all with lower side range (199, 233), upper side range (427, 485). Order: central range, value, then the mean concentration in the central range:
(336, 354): 0.03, 37.1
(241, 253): 0.03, 37.5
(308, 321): -0.06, 40.4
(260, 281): 0.03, 37.5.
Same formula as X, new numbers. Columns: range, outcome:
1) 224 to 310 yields 33.87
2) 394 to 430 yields 34.02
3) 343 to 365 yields 35.61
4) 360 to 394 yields 33.71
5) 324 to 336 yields 38.36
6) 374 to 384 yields 36.8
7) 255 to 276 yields 37.53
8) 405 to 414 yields 37.65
